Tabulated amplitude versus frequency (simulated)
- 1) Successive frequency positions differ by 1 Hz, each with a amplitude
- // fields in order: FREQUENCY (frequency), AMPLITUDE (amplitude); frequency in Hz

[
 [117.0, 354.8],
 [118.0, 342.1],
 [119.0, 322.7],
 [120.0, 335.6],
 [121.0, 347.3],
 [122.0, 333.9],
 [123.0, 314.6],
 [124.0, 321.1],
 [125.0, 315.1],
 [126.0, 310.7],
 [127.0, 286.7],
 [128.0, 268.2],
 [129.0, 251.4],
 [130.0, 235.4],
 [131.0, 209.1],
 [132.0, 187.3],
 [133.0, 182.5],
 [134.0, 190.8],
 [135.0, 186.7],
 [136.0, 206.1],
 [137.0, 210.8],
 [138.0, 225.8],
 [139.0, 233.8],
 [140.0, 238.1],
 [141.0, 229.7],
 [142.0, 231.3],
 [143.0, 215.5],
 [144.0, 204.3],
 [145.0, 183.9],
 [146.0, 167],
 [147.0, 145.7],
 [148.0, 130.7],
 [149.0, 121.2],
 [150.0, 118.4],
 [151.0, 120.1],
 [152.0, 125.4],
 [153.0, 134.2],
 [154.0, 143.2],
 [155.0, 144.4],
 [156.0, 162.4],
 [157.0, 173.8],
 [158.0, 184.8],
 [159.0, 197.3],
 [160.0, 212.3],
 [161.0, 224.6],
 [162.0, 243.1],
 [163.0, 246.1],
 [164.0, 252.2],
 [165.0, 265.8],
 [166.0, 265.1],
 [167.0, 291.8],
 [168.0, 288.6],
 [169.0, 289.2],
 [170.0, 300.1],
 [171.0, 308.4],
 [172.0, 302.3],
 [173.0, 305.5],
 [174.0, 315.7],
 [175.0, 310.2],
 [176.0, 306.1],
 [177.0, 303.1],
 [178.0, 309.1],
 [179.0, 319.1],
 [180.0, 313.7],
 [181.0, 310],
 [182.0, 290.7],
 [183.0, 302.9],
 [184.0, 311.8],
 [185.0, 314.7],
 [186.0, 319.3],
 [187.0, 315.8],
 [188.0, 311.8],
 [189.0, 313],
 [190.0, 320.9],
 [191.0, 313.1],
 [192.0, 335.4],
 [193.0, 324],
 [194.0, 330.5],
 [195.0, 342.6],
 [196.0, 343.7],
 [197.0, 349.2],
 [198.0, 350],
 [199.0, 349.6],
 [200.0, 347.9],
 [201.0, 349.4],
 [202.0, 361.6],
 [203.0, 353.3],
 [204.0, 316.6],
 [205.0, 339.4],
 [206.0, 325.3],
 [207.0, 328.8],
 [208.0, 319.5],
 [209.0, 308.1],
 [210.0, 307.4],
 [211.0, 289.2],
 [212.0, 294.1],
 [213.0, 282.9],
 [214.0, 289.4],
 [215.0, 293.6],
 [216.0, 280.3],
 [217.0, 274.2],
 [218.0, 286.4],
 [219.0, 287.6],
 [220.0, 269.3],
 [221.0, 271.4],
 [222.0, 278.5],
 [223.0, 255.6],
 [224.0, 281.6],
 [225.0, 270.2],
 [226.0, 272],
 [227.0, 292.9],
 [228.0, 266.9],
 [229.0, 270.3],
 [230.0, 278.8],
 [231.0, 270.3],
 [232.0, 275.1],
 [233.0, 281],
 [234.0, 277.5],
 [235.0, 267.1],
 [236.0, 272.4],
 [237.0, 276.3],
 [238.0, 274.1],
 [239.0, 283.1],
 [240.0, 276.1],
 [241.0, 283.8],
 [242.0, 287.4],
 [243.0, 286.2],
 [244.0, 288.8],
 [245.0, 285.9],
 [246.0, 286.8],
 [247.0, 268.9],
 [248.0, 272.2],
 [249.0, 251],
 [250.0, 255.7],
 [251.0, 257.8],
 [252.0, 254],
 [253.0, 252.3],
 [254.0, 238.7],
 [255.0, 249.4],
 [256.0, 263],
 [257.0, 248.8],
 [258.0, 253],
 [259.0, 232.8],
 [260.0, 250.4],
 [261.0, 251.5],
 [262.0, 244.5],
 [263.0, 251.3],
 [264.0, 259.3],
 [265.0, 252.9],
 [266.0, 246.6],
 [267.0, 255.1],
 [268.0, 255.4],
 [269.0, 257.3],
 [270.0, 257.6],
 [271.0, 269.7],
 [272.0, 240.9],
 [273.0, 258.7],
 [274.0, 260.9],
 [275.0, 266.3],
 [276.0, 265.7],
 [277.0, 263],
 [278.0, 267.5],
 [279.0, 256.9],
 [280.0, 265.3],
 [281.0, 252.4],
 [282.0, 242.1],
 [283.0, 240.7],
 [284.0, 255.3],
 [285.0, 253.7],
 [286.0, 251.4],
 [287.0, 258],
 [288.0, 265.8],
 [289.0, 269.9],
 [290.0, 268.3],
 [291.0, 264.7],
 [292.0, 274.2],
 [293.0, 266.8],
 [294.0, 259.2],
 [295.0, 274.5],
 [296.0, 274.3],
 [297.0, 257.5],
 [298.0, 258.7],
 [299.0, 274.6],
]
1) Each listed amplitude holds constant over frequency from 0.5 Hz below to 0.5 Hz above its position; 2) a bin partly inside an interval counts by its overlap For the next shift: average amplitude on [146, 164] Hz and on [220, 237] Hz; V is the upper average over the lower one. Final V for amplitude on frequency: 1.6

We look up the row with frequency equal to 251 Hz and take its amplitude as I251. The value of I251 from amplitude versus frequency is 257.8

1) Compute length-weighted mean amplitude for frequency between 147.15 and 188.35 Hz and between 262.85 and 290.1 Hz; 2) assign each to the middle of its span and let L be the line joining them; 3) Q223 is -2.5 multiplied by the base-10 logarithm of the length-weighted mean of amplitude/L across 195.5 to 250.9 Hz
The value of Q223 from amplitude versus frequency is -0.16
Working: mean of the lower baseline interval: 248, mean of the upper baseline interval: 257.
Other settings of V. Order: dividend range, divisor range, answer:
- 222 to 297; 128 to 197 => 1.07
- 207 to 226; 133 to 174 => 1.35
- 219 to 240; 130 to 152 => 1.47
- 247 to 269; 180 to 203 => 0.77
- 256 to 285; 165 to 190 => 0.84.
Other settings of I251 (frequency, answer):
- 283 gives 240.7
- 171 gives 308.4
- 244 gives 288.8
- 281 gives 252.4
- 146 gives 167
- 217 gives 274.2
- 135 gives 186.7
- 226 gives 272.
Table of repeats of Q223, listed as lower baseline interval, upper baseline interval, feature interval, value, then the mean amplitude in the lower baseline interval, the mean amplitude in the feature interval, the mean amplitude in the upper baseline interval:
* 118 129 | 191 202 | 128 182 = 0.396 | 314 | 227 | 342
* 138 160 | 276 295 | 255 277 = -0.028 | 174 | 254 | 260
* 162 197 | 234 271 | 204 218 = -0.056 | 305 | 302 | 263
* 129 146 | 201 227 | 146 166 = 0.293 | 211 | 178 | 298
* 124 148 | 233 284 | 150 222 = -0.188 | 223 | 284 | 262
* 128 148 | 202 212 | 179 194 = -0.099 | 207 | 315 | 322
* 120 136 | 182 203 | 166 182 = 0.027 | 263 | 303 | 330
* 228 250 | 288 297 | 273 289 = 0.049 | 276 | 258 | 268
